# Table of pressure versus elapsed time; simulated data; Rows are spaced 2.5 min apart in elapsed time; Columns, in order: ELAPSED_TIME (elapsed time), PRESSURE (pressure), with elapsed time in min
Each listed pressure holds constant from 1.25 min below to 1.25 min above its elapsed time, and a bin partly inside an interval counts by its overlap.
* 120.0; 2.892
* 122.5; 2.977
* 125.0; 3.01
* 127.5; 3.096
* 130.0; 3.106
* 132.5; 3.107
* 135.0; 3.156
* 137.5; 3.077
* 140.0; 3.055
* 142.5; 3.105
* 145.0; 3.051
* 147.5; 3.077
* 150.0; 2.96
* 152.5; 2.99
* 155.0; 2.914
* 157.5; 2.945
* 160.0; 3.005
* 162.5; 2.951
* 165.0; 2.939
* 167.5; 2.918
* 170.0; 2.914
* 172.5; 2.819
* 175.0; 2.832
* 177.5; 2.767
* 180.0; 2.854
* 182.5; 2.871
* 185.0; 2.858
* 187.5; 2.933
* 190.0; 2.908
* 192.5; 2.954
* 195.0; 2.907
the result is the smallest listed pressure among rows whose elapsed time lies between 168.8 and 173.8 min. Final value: 2.819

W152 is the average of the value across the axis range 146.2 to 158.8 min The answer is 2.98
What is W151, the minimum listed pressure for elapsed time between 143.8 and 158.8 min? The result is 2.914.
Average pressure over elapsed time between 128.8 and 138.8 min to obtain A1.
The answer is 3.11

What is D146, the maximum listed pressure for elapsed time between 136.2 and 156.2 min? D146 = 3.105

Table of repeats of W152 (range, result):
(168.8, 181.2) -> 2.84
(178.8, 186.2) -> 2.86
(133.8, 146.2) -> 3.09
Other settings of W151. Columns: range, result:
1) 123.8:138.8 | 3.01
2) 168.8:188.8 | 2.767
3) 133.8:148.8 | 3.051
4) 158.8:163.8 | 2.951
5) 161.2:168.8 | 2.918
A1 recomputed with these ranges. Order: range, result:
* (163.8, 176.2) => 2.88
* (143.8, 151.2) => 3.03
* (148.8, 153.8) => 2.97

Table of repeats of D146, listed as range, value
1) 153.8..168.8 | 3.005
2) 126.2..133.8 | 3.107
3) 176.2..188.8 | 2.933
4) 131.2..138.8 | 3.156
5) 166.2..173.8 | 2.918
